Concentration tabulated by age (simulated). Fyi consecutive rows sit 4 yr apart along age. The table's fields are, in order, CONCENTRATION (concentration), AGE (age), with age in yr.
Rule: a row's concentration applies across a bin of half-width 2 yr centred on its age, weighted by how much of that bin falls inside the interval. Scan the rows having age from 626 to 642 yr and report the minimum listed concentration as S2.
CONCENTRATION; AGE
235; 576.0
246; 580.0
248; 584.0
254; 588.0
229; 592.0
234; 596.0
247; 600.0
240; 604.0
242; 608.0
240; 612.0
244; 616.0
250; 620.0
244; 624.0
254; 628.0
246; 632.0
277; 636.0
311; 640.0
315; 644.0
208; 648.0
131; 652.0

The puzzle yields 246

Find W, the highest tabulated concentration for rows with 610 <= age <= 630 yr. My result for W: 254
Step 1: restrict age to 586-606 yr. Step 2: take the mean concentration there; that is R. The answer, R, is 241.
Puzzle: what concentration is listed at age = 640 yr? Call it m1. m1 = 311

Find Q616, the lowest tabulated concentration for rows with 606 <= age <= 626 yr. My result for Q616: 240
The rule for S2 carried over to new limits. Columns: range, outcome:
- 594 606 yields 234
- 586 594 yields 229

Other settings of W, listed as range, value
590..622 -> 250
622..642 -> 311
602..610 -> 242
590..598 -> 234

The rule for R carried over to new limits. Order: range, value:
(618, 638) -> 254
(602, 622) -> 243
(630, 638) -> 262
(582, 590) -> 251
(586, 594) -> 242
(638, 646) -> 313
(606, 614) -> 241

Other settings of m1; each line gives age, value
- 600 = 247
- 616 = 244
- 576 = 235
